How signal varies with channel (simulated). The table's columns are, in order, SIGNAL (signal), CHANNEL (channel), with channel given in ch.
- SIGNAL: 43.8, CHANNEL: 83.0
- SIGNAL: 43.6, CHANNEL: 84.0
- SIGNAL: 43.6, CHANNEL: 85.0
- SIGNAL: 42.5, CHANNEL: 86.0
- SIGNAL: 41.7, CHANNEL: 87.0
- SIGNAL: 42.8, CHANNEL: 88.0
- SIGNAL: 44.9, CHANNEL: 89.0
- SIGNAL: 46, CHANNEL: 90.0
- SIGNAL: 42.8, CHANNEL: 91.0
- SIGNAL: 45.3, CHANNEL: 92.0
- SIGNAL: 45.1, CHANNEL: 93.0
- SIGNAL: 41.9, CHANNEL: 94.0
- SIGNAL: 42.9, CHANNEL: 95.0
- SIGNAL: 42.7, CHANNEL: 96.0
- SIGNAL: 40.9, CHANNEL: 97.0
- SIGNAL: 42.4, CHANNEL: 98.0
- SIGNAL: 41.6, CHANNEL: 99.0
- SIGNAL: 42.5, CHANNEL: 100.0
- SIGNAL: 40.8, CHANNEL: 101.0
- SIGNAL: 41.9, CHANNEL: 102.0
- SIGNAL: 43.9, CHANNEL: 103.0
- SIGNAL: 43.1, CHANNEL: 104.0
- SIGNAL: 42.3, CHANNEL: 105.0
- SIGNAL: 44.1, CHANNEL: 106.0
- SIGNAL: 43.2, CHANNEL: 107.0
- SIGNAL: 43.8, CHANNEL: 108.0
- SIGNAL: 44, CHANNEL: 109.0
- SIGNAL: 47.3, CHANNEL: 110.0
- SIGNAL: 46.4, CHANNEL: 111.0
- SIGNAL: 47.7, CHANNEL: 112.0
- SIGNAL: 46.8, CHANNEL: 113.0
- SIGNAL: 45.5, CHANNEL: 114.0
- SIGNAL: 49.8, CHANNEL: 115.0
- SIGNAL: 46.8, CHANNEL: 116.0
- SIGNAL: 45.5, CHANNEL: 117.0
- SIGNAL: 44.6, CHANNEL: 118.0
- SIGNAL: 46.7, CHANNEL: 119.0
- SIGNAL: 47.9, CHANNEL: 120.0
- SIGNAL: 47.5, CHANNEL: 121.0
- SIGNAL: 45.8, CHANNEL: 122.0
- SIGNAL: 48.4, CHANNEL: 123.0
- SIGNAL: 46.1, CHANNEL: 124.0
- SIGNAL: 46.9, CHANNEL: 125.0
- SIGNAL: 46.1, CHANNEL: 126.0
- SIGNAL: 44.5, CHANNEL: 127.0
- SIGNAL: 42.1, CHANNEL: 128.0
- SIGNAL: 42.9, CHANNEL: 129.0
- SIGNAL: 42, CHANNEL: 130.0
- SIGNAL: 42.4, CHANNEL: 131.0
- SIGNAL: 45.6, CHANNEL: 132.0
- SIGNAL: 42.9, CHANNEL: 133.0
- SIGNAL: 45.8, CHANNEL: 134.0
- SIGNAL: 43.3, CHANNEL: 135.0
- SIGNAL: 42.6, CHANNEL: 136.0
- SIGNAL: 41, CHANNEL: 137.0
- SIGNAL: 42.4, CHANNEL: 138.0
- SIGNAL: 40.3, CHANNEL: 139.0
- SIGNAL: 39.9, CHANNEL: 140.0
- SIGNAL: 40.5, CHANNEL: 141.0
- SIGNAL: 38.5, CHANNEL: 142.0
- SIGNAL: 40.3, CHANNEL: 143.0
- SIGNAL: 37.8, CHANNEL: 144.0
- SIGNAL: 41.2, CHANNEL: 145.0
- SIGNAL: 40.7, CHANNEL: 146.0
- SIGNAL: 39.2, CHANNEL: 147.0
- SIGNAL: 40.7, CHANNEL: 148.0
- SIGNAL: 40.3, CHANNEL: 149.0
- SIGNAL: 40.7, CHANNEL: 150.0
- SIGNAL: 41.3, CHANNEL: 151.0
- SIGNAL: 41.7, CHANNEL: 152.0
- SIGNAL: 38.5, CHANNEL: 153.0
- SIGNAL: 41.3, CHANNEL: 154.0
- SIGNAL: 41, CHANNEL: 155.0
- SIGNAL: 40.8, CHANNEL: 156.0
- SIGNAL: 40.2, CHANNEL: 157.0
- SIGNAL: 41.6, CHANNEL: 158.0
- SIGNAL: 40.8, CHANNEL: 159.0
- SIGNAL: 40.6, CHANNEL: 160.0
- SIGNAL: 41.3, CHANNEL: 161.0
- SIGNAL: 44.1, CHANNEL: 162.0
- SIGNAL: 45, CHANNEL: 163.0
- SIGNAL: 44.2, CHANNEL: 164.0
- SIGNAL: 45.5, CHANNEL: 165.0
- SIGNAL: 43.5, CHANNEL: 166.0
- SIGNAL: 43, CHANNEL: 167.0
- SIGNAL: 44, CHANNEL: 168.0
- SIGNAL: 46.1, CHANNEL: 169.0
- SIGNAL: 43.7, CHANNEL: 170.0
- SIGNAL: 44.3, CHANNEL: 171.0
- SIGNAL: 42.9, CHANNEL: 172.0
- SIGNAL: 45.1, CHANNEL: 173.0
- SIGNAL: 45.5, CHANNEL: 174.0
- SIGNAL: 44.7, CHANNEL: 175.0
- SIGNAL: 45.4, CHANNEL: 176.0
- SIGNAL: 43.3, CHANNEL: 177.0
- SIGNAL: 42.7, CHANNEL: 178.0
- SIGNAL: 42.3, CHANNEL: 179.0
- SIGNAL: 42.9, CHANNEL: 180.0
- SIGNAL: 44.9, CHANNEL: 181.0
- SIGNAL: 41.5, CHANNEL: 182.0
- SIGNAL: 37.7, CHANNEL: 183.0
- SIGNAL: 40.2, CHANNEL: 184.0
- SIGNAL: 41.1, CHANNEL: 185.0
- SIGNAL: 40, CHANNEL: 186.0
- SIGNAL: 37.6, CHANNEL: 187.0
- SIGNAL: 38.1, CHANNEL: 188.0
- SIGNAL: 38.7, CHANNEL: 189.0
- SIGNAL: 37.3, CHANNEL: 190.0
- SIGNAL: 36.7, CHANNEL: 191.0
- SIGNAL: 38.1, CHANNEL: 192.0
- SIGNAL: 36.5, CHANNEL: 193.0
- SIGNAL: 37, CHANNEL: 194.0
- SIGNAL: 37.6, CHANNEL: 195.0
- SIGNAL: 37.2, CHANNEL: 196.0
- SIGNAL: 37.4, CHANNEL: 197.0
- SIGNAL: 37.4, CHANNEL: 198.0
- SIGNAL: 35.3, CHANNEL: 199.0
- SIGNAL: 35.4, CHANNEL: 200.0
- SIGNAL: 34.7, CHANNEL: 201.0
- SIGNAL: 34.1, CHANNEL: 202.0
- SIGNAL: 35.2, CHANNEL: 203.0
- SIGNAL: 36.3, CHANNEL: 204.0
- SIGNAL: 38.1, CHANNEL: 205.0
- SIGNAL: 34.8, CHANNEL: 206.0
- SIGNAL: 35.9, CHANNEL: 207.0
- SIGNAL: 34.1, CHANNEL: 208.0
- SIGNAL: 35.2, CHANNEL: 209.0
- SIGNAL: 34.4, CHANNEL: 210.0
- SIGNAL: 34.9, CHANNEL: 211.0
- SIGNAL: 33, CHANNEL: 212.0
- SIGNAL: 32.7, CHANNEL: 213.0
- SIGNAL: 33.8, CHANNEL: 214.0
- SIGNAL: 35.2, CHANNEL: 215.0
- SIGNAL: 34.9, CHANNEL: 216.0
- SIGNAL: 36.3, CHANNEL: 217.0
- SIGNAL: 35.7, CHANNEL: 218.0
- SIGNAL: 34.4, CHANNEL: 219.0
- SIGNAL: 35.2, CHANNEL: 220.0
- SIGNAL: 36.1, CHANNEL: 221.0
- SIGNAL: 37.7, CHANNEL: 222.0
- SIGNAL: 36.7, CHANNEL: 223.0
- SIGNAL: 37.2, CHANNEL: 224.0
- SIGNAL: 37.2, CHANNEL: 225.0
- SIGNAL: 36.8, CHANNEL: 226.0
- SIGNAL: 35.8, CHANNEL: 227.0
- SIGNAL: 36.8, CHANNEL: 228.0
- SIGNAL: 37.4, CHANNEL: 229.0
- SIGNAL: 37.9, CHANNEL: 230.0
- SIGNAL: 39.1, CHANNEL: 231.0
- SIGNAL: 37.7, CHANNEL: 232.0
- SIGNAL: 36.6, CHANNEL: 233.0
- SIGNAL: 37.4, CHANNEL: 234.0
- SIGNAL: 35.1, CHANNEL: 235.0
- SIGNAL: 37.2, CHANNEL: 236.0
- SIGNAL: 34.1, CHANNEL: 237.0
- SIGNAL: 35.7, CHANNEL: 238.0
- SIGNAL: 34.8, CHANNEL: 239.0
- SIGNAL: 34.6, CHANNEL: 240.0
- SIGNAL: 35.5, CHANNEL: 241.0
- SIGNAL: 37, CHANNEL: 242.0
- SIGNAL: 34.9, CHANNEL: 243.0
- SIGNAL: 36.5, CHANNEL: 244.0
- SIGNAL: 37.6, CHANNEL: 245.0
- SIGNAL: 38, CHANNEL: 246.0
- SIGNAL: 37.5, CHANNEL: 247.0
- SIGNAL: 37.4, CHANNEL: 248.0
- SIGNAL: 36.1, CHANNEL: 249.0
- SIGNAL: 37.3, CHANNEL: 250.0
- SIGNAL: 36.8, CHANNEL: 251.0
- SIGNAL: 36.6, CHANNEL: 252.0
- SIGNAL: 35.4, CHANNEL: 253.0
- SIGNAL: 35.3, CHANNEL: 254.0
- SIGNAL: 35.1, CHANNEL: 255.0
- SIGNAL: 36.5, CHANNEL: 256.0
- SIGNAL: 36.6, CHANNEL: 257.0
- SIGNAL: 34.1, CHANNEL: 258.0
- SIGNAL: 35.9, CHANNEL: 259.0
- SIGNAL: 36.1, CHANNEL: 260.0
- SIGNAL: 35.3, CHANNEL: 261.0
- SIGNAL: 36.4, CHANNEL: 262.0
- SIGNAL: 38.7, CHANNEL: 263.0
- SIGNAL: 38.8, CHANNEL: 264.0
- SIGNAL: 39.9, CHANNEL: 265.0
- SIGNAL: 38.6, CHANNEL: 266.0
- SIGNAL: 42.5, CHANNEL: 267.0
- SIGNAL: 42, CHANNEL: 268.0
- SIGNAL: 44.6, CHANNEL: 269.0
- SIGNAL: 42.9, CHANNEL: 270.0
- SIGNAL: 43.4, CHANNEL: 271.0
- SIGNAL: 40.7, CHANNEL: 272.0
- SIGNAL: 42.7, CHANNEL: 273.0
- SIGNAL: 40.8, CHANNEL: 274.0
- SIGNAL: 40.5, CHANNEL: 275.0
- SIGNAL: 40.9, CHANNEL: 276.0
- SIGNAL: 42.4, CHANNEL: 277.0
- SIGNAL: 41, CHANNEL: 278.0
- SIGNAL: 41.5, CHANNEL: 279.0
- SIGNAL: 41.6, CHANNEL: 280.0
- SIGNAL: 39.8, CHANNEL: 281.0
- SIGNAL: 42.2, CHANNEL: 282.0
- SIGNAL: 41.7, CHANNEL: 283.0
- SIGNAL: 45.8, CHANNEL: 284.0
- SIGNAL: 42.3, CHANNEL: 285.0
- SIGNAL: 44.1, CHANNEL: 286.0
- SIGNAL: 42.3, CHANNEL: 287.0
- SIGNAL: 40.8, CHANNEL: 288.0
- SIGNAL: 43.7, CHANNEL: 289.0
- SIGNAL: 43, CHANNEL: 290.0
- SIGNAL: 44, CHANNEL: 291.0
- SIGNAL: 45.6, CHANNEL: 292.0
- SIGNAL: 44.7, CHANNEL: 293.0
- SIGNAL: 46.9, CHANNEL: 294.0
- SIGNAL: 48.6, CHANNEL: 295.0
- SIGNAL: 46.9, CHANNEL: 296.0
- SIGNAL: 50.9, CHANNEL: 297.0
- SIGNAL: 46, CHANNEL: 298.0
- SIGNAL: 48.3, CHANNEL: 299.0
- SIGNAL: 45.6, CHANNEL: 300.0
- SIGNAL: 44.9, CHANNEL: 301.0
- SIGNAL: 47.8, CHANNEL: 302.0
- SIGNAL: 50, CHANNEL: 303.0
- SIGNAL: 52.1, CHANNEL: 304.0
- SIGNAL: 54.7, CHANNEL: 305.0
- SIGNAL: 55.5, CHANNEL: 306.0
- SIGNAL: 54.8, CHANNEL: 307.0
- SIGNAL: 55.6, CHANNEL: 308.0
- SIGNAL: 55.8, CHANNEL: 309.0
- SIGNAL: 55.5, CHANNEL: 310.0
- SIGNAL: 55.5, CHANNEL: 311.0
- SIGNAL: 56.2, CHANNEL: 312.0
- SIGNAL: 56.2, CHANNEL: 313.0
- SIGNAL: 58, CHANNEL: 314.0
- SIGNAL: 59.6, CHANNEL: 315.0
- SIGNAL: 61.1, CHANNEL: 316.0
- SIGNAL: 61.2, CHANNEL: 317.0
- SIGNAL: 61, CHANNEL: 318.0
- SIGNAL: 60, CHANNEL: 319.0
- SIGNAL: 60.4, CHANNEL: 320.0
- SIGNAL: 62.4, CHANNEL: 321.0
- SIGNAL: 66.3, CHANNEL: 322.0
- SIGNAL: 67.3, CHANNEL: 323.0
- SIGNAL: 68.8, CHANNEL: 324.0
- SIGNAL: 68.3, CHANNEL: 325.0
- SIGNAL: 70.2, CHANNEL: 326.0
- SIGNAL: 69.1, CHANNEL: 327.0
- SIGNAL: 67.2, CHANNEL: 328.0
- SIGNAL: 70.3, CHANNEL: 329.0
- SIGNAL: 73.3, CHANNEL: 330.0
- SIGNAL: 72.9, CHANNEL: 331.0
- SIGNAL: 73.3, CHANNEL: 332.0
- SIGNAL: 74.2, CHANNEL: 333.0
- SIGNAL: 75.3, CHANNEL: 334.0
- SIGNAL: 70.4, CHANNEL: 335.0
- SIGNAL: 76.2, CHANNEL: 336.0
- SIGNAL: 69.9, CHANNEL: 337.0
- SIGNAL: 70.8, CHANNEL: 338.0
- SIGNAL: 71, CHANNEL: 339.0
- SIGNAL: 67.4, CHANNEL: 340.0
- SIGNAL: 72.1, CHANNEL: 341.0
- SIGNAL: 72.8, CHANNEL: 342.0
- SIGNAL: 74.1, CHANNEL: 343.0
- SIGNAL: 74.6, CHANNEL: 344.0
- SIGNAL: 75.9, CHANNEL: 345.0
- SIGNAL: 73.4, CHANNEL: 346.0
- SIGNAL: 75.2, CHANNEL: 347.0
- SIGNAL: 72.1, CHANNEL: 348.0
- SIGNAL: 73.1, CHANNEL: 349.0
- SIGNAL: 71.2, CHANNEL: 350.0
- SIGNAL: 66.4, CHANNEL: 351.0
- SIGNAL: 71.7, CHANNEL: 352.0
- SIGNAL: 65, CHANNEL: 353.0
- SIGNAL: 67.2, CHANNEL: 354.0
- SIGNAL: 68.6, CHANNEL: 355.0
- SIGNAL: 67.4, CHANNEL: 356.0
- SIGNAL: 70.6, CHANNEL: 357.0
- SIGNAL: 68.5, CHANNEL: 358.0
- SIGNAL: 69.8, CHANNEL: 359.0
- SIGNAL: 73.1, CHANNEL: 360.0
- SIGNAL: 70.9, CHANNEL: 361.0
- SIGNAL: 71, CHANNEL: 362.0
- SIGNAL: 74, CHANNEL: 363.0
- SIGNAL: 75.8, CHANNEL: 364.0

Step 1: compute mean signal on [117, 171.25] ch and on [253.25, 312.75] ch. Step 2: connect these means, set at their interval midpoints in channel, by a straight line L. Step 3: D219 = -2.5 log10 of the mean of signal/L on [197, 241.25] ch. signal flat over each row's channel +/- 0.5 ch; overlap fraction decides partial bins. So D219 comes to 0.21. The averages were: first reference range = 42.8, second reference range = 44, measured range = 35.8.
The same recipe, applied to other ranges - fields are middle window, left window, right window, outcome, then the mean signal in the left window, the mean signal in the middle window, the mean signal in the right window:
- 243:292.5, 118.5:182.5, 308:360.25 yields 0.43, 42.9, 39.7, 67.7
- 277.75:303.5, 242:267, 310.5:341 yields 0.16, 36.8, 44.7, 66.6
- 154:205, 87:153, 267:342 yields 0.16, 43.4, 40.6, 54.5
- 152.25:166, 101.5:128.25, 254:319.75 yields 0.09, 45.5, 42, 45.8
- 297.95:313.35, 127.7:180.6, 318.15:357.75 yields 0.24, 42.3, 52.3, 70.1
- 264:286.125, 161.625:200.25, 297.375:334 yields 0.29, 41.2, 41.8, 60.2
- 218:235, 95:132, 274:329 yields 0.31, 44.6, 36.8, 51.9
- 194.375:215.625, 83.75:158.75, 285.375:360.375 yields 0.39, 43.2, 35.4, 61.6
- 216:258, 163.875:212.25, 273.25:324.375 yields 0.21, 39.5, 36.4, 50.2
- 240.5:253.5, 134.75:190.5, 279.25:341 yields 0.34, 41.7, 36.7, 56.7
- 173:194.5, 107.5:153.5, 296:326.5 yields 0.17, 43.5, 40.7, 56.8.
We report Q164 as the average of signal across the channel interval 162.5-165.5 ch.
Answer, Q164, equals 44.9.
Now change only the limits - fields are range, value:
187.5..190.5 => 38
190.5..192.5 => 37.4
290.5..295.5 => 46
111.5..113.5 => 47.2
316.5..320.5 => 60.7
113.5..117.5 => 46.9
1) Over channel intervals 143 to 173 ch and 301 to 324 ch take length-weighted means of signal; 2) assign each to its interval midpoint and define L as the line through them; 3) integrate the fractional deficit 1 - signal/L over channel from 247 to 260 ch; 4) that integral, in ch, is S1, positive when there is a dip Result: 3.89 ch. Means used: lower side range 42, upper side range 57.6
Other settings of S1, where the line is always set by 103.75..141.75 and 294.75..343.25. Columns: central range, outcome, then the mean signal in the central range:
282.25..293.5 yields 3.0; 43.4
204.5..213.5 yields 3.0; 34.8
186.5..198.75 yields 3.2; 37.4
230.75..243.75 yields 4.4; 36.1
